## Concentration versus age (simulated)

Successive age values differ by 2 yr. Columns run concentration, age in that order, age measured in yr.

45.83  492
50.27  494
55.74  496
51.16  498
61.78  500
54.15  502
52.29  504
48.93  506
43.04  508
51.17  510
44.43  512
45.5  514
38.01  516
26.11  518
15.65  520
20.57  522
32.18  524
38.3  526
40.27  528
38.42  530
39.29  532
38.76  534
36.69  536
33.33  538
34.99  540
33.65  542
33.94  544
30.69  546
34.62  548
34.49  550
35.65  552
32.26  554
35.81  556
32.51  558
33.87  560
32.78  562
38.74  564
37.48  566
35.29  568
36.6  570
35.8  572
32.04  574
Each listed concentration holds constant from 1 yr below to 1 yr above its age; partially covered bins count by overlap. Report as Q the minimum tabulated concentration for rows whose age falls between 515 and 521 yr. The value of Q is 15.65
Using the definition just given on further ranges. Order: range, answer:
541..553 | 30.69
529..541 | 33.33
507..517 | 38.01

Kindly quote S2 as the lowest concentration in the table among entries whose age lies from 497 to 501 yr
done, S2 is 51.16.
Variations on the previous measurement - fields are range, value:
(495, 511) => 43.04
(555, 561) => 32.51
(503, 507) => 48.93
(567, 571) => 35.29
